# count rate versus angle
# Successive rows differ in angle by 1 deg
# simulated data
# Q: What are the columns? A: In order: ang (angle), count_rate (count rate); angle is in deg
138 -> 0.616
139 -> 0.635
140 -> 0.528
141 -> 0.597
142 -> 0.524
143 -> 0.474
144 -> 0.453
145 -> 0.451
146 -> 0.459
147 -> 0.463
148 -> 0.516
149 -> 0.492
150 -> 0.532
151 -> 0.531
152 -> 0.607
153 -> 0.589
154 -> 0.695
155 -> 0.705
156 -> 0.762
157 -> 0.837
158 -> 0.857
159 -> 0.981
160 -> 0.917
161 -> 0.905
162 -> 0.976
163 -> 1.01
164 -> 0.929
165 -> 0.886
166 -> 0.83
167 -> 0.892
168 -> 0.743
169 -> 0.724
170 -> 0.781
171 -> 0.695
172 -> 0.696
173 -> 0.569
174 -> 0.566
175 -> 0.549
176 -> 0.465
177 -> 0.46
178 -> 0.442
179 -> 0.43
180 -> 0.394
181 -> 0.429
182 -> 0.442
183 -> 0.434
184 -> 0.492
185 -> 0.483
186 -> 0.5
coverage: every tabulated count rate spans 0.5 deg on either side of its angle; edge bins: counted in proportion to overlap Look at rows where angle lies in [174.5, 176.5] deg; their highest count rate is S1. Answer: 0.549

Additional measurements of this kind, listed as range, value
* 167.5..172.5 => 0.781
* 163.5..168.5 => 0.929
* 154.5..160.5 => 0.981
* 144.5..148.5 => 0.516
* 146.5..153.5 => 0.607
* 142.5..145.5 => 0.474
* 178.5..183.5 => 0.442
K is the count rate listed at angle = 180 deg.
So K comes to 0.394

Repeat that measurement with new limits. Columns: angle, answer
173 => 0.569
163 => 1.01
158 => 0.857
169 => 0.724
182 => 0.442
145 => 0.451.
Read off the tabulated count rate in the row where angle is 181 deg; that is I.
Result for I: 0.429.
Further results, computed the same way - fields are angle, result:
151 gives 0.531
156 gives 0.762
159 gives 0.981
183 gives 0.434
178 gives 0.442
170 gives 0.781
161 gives 0.905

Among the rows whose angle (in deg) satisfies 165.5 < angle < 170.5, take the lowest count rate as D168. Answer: 0.724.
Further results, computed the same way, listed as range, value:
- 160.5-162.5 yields 0.905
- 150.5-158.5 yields 0.531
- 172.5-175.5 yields 0.549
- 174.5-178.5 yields 0.442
